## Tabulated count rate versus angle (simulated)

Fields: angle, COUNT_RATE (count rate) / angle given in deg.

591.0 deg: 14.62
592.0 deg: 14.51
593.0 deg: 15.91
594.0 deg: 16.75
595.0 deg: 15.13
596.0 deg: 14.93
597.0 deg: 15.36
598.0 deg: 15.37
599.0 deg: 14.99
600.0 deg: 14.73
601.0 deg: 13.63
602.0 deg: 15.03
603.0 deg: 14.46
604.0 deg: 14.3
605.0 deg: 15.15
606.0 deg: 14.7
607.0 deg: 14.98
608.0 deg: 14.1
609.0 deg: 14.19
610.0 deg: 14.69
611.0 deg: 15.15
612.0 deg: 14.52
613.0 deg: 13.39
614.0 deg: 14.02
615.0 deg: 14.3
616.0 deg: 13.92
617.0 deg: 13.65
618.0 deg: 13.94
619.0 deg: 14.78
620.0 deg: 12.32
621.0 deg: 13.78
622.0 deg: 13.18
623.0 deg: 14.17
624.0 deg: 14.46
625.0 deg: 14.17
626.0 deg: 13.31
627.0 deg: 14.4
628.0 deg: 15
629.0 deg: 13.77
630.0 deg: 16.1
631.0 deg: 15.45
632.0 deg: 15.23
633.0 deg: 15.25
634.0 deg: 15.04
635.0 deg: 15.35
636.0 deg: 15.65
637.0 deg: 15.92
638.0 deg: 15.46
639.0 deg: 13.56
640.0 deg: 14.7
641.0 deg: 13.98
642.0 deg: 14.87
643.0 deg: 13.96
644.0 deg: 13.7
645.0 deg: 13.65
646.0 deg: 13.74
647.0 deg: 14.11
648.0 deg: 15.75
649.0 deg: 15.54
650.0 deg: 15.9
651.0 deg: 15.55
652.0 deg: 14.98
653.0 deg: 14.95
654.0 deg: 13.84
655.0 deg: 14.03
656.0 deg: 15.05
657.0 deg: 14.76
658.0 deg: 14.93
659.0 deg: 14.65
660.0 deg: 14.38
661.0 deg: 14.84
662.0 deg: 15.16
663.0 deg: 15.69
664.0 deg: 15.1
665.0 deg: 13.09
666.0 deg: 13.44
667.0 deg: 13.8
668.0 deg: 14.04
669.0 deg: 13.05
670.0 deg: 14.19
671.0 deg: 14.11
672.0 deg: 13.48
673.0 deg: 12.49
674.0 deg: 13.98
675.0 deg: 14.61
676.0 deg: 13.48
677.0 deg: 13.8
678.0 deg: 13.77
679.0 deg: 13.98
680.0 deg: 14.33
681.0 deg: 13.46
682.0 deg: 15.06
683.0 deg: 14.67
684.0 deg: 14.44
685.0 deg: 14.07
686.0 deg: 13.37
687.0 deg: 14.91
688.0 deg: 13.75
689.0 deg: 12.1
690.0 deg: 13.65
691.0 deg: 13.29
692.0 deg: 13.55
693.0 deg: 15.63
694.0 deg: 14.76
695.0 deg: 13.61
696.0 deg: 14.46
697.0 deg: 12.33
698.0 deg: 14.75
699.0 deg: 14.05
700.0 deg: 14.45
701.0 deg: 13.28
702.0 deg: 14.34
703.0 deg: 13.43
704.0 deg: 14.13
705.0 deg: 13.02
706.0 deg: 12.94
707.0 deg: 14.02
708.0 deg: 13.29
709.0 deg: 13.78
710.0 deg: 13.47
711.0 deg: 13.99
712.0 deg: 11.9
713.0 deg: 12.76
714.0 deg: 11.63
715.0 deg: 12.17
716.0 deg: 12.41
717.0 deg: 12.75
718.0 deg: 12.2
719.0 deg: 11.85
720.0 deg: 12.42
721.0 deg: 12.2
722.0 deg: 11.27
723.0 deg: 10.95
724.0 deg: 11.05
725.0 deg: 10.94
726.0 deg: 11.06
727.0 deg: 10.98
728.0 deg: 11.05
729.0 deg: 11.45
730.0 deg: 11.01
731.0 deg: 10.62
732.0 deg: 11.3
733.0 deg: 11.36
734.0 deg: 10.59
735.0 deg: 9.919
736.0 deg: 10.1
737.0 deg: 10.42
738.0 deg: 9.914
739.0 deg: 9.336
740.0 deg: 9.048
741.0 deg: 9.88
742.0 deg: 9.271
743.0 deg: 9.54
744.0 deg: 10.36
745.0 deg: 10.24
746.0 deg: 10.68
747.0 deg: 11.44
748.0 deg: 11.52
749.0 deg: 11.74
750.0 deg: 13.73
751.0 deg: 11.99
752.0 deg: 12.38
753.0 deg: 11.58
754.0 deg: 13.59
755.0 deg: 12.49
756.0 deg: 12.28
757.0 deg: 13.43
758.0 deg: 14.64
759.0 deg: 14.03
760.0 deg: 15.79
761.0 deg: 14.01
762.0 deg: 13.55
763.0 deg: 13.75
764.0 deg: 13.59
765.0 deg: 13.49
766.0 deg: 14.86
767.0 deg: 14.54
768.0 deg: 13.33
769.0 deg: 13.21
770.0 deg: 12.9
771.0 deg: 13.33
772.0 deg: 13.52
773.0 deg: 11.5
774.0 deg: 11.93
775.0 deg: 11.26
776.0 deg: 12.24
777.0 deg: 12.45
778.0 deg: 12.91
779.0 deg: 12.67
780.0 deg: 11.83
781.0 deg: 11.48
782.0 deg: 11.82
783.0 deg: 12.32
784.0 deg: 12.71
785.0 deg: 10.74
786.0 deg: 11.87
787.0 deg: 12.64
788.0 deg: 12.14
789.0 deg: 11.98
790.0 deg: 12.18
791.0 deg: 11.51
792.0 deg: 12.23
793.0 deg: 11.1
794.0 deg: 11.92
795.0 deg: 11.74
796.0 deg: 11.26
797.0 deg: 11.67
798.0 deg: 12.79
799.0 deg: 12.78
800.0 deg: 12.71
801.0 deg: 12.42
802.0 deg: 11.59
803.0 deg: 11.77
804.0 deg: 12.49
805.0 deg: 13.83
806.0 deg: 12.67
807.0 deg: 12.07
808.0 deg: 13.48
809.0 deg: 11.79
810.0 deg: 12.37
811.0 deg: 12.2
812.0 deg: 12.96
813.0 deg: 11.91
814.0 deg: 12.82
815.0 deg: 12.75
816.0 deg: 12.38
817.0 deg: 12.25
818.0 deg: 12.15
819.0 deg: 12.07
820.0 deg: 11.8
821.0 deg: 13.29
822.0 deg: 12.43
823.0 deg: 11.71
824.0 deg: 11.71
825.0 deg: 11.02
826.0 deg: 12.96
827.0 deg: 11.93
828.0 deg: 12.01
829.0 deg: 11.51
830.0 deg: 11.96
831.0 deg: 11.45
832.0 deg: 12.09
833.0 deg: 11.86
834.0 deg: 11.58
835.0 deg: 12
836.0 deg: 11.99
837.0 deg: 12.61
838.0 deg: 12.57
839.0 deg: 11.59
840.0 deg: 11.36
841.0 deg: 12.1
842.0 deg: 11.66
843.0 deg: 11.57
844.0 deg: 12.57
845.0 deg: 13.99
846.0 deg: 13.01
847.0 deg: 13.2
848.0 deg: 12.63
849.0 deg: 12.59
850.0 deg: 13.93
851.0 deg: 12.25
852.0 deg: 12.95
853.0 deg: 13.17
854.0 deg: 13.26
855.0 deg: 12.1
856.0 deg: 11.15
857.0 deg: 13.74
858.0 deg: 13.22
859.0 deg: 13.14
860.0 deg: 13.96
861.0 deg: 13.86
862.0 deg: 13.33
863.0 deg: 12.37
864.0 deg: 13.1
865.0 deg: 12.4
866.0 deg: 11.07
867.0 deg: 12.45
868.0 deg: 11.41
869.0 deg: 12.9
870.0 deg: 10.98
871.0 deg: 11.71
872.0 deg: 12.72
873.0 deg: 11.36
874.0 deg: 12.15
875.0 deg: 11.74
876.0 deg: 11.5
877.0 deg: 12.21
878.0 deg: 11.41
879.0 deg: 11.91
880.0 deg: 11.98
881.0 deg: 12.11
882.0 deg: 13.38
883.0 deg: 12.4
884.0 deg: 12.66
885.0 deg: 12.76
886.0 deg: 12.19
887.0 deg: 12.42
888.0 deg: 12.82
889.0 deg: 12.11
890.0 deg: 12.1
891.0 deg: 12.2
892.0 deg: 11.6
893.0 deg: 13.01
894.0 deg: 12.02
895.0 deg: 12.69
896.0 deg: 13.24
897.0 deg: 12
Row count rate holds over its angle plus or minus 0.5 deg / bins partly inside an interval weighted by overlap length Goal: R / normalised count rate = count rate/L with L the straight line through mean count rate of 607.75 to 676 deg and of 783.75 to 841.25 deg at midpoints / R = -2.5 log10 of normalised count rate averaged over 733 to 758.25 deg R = 0.17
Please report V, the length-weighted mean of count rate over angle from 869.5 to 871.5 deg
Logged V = 11.3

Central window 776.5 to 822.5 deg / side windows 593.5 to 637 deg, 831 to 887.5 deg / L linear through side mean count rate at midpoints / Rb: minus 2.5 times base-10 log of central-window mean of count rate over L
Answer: 0.06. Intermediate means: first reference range 14.6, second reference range 12.4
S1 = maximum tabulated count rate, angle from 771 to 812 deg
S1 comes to 13.83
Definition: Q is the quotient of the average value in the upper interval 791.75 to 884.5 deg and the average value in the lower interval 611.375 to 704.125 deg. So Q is 0.86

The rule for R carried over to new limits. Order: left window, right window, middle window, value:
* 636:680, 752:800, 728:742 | 0.27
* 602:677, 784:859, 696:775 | 0.08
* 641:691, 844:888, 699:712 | 0.02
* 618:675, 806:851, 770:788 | 0.06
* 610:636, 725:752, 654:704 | -0.12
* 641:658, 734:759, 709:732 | 0.03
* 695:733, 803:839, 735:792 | 0.02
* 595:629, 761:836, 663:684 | -0.02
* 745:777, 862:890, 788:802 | 0.06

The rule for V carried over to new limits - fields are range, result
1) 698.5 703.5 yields 13.9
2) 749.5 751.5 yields 12.9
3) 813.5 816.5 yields 12.7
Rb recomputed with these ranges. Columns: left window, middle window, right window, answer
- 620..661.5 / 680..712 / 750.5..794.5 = 0.00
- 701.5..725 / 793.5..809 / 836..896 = 0.02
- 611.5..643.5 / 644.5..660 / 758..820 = -0.05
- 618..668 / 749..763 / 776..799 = -0.06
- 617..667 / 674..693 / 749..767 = 0.02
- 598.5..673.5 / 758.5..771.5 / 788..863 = -0.07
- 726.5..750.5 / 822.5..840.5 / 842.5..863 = 0.06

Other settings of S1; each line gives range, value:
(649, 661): 15.9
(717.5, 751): 13.73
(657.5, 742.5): 15.69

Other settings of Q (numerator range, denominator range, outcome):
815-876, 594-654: 0.84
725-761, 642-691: 0.80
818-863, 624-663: 0.84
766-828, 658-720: 0.90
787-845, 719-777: 1.02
